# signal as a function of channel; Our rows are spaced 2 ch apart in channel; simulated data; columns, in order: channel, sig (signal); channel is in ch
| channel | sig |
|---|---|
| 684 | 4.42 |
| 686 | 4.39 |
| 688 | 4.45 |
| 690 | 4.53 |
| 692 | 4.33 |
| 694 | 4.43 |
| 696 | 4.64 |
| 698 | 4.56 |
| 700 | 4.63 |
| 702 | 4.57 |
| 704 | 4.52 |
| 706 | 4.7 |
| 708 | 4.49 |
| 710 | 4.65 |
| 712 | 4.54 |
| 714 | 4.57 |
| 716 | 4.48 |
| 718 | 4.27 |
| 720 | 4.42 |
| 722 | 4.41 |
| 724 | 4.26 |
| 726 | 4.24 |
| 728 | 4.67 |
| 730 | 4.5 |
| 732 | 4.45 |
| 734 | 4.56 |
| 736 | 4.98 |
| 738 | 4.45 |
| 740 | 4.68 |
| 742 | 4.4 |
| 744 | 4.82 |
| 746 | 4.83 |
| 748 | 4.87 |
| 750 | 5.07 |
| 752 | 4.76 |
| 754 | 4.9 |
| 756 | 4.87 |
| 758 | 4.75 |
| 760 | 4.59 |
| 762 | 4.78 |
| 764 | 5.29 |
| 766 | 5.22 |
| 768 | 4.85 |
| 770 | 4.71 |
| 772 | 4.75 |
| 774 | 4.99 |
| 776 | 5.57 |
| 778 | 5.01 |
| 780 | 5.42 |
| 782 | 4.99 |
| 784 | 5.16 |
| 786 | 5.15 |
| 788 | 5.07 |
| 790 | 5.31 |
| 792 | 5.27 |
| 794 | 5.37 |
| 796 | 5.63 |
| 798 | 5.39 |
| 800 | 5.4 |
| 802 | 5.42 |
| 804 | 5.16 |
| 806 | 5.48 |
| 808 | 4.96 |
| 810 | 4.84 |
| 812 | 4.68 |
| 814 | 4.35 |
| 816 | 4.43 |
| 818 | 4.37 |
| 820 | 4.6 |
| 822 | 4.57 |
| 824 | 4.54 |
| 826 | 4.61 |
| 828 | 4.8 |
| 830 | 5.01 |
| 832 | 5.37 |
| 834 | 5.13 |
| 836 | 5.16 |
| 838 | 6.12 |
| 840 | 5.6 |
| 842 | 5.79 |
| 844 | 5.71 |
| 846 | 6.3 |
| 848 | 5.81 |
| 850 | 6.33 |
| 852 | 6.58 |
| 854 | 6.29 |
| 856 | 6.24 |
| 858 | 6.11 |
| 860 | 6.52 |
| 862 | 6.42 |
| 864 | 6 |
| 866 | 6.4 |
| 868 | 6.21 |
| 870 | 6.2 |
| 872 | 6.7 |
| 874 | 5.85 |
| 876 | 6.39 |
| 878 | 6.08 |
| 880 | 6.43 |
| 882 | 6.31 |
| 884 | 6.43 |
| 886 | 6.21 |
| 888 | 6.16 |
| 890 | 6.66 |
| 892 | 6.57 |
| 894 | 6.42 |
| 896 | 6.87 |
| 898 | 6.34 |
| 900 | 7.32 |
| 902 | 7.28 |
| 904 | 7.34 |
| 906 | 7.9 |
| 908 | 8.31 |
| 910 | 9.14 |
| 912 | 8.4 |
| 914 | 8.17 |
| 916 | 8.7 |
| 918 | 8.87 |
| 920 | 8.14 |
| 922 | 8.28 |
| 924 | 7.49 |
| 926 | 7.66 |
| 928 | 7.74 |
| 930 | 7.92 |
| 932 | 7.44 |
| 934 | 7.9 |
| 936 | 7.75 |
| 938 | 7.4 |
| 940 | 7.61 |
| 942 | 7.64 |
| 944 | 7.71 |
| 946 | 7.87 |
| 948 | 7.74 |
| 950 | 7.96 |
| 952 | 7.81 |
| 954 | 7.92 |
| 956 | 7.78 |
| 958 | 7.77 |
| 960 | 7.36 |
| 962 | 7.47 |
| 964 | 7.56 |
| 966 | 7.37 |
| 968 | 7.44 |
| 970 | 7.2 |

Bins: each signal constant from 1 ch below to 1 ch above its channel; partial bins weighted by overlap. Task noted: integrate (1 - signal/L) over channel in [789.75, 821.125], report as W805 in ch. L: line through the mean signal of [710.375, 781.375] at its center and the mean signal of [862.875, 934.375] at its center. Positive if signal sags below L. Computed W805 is 3.5 ch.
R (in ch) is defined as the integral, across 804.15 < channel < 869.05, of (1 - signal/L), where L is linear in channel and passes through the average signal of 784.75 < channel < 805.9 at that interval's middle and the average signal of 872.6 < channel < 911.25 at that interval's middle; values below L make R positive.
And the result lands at 5.6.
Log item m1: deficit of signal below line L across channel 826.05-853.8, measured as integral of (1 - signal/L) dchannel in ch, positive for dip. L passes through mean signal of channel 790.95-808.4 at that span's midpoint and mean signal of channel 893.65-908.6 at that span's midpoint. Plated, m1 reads 2.1 ch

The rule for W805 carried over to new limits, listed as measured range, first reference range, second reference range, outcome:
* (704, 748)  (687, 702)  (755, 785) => 1.56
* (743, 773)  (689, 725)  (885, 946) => 2.17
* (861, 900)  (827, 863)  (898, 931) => 3.14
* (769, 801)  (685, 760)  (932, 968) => 1.38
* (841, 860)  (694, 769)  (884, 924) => 1.35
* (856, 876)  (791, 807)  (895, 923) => 1.91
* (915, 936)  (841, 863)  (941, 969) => -2.20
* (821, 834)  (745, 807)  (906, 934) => 2.84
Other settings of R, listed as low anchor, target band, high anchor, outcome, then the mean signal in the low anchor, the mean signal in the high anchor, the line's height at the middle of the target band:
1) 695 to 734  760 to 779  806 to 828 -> -1.7 ch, 4.51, 4.64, 4.58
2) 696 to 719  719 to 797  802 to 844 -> -2.0 ch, 4.55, 5.01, 4.75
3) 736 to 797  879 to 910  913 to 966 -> 0.8 ch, 4.98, 7.82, 7.09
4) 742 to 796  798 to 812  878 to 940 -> 1.1 ch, 5.01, 7.43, 5.64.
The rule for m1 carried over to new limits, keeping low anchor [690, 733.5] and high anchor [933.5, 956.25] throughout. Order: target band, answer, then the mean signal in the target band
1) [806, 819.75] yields 2.9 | 4.67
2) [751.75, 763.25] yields 0.8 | 4.79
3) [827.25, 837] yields 1.7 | 5.1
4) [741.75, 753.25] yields 0.4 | 4.82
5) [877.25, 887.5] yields 0.9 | 6.29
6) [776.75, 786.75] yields 0.6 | 5.16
